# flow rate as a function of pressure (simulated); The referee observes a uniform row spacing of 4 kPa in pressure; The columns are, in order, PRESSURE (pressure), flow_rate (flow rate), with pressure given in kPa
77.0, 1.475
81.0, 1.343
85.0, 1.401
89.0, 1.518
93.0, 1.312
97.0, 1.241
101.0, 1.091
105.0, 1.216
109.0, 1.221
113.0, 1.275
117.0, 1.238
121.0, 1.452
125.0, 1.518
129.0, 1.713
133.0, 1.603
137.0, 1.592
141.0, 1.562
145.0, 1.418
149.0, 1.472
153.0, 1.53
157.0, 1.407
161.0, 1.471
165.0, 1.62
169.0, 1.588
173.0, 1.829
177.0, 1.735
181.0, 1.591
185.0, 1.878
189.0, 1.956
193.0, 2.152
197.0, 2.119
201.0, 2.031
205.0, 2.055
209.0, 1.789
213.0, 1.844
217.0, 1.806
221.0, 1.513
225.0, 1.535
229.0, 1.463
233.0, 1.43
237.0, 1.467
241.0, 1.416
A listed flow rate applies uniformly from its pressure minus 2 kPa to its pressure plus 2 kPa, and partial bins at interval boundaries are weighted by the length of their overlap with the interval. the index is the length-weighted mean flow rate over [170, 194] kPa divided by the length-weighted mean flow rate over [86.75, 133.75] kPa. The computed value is 1.3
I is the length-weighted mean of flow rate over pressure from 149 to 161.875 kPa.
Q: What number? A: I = 1.47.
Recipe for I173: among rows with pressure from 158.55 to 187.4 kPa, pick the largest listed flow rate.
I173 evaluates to 1.878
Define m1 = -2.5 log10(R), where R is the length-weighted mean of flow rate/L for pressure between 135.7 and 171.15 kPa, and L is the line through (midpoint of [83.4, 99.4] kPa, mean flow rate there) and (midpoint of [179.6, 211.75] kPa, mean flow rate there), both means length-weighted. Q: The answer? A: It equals 0.13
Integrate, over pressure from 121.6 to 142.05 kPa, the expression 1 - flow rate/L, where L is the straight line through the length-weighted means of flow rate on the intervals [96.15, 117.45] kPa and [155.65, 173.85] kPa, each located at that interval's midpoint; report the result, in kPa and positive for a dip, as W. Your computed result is -3.3 kPa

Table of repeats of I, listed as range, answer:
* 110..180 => 1.53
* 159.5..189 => 1.7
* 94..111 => 1.2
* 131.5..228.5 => 1.71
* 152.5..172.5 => 1.55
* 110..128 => 1.38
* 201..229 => 1.76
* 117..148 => 1.53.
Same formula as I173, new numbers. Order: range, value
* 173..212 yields 2.152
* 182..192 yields 1.956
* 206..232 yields 1.844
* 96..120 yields 1.275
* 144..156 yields 1.53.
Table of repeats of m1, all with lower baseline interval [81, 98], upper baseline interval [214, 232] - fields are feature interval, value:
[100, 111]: 0.181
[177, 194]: -0.215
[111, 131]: -0.012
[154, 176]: -0.066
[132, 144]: -0.087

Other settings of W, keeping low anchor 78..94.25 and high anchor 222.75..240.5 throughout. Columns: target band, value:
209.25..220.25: -2.4 kPa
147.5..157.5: -0.3 kPa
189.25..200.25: -4.9 kPa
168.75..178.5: -2.0 kPa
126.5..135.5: -1.4 kPa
